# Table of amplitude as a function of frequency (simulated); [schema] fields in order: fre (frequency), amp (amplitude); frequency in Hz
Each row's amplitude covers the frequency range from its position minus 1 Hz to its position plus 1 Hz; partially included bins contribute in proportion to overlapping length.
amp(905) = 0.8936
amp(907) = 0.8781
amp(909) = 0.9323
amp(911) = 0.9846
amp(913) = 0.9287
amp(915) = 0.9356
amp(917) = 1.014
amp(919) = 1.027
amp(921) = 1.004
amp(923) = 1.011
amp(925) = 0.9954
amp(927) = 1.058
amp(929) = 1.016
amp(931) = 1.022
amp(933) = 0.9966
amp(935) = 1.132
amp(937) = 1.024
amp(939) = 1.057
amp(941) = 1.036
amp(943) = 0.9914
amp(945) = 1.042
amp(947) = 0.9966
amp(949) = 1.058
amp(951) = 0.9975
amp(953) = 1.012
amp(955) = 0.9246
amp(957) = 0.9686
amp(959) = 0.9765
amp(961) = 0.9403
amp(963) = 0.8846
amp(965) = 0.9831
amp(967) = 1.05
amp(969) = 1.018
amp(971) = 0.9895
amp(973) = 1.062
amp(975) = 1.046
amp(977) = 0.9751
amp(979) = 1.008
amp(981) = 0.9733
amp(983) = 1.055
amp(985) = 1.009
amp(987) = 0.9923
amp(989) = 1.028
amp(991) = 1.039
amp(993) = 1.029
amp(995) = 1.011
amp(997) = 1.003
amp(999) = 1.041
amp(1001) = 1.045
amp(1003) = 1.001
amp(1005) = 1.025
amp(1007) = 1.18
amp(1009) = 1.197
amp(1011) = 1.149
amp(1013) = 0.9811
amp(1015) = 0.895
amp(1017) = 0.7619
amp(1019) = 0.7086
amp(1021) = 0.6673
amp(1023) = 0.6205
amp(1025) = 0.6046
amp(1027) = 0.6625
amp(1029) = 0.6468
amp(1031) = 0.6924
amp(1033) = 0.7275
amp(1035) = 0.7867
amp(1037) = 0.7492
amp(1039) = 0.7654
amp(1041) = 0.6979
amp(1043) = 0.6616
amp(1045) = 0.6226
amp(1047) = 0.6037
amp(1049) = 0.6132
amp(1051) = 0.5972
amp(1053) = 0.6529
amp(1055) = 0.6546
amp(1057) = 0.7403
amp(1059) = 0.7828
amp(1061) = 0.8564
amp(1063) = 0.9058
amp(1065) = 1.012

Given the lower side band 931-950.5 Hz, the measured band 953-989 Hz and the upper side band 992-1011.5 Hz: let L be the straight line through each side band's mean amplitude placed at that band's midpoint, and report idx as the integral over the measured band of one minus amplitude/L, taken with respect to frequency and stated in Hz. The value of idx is 2.0 Hz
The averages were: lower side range 1.04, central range 0.993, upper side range 1.07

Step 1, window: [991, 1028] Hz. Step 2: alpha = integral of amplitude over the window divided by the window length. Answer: 0.924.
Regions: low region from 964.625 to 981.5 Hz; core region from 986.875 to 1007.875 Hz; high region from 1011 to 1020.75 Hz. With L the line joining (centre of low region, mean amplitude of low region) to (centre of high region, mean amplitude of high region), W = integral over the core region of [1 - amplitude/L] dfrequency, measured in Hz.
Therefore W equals -2.6 Hz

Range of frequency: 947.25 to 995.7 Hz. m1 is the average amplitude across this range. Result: 1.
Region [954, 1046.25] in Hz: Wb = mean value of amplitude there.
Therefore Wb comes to 0.909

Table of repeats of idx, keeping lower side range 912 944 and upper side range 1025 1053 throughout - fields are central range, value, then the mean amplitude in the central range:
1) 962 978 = -2.1 Hz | 1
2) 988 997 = -2.3 Hz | 1.02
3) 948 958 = -0.6 Hz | 0.992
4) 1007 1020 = -3.6 Hz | 0.967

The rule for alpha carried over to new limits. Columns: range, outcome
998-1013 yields 1.08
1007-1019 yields 0.988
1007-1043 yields 0.791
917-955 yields 1.02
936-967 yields 0.995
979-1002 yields 1.02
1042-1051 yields 0.622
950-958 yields 0.976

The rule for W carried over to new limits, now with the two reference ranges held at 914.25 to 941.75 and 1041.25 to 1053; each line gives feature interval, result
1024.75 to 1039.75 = -0.72 Hz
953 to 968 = -0.80 Hz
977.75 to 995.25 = -3.95 Hz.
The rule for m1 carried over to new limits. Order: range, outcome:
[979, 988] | 1.01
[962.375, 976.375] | 1.01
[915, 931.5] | 1.01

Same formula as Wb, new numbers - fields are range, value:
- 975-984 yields 1.01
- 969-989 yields 1.01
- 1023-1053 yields 0.671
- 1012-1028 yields 0.738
